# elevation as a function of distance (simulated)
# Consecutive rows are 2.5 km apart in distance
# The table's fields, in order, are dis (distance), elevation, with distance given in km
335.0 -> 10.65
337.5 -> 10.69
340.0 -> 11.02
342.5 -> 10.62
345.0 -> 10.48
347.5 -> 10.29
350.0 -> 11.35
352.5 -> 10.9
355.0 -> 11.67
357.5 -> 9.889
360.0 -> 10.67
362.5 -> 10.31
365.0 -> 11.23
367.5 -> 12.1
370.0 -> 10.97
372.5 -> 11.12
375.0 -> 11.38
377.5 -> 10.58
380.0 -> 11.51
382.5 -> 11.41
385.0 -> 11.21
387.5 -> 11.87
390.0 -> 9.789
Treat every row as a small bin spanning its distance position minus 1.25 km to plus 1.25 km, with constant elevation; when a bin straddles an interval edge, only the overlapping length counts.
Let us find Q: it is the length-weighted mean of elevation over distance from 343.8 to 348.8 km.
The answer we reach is 10.4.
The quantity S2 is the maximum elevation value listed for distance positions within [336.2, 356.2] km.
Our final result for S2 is 11.67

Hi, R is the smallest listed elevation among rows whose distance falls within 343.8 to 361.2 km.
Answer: 9.889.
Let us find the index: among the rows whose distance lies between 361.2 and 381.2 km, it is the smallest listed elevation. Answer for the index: 10.31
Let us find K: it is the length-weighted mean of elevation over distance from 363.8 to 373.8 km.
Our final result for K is 11.4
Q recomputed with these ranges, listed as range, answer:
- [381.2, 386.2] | 11.3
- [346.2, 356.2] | 11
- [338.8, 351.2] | 10.7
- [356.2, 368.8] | 10.8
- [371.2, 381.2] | 11.1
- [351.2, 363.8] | 10.7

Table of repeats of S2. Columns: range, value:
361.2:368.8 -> 12.1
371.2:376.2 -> 11.38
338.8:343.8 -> 11.02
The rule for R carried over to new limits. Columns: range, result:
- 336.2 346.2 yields 10.48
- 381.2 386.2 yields 11.21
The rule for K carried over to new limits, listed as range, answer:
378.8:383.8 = 11.5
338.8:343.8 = 10.8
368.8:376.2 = 11.2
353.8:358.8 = 10.8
